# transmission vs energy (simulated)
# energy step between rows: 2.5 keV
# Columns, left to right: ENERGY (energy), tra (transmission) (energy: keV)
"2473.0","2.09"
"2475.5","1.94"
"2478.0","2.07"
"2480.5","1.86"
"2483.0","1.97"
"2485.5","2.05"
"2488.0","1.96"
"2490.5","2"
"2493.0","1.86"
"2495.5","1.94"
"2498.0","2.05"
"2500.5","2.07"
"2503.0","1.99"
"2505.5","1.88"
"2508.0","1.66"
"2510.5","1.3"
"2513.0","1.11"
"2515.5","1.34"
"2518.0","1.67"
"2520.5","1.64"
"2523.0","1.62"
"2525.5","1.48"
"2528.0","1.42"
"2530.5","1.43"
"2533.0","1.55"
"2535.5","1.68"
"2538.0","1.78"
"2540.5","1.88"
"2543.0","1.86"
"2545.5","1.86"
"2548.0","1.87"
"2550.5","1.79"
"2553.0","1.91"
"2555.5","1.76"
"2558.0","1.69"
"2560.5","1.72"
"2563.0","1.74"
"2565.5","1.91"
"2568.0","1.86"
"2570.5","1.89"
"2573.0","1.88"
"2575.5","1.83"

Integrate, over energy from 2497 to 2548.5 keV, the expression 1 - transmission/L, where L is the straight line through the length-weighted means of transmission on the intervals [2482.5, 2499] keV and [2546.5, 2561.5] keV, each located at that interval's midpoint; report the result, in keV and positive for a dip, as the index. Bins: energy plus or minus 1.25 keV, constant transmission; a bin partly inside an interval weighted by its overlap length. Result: 5.8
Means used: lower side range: 1.97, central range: 1.67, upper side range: 1.79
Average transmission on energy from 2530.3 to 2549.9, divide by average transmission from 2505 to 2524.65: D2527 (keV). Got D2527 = 1.2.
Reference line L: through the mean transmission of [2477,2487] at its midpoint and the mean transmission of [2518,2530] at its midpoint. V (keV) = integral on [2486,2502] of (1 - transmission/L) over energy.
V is -1.1 keV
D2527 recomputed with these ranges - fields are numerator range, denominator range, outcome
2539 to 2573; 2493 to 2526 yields 1.09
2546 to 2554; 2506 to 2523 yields 1.25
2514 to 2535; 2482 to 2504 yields 0.76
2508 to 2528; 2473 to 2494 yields 0.74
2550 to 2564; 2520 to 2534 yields 1.17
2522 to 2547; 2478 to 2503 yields 0.84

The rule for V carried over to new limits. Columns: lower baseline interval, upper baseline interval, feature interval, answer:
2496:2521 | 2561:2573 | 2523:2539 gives 1.7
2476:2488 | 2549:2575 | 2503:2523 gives 3.8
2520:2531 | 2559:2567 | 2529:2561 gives -1.8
